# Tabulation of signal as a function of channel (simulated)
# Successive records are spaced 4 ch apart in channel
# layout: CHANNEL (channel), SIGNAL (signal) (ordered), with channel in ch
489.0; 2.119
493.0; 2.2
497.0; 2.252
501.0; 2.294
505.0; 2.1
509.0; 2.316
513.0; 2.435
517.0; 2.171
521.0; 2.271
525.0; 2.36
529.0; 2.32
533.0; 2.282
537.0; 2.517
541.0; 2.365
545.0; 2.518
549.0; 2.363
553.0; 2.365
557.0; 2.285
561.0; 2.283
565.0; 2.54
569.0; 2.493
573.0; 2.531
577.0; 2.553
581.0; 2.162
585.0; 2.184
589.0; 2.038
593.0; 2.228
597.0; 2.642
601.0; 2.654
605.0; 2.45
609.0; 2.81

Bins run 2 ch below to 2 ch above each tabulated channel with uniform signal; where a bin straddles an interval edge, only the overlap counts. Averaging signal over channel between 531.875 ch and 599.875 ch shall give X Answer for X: 2.38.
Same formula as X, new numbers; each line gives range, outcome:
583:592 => 2.12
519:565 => 2.37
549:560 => 2.33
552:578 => 2.43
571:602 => 2.36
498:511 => 2.24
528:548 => 2.4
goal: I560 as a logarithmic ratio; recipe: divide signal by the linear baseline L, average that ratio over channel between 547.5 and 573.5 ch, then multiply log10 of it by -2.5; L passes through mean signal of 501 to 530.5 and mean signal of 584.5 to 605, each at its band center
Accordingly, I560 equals -0.03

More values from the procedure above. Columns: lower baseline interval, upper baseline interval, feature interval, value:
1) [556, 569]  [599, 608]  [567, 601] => 0.054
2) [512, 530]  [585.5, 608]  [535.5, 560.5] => -0.024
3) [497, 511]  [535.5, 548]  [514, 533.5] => 0.030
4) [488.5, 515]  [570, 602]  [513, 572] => -0.029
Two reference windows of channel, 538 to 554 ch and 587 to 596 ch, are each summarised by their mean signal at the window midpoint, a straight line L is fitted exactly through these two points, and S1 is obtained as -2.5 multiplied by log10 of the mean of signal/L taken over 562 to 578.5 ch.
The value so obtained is -0.10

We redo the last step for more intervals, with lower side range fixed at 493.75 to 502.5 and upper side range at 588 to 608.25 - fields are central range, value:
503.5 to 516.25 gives 0.00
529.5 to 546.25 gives -0.03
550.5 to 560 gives 0.02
